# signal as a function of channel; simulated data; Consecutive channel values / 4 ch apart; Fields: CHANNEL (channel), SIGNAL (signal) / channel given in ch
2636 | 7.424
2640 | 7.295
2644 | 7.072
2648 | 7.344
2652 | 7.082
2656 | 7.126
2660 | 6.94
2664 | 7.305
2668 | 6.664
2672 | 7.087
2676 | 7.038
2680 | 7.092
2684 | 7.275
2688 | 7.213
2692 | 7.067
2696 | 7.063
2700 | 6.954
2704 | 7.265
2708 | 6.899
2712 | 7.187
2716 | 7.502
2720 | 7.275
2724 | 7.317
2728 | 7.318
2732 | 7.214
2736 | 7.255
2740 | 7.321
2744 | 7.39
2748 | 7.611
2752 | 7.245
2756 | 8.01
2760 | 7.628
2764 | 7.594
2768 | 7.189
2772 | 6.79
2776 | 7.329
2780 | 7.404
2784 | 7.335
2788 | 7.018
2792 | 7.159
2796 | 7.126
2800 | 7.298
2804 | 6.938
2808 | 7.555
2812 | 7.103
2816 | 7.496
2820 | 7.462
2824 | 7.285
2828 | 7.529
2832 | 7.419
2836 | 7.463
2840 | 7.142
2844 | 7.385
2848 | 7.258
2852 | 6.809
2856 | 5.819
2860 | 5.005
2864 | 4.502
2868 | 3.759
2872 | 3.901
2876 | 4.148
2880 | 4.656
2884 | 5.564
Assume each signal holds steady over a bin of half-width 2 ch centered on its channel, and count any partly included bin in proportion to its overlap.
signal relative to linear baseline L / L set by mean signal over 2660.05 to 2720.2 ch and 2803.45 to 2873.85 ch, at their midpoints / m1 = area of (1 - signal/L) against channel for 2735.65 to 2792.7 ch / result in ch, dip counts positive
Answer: -4.41 ch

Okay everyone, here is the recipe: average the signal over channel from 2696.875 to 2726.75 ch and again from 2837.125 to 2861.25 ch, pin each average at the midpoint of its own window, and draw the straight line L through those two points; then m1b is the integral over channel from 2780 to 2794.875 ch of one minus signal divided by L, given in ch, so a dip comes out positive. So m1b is -0.7 ch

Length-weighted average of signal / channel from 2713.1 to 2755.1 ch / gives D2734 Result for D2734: 7.36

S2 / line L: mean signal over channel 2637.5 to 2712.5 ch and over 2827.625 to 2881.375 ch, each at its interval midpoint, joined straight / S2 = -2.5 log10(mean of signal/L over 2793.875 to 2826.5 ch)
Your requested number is -0.179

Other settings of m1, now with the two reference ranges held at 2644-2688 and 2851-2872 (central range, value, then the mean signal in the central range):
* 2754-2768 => -3.68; 7.66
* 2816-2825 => -3.29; 7.41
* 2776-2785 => -2.31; 7.36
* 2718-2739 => -2.80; 7.28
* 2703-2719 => -1.46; 7.21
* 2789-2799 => -2.51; 7.15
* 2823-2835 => -4.71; 7.43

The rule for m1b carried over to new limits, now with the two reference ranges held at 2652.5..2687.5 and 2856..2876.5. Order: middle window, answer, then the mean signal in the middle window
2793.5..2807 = -4.68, 7.15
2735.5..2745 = -1.86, 7.33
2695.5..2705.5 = -0.64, 7.09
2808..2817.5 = -4.05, 7.34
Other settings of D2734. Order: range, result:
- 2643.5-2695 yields 7.1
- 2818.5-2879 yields 6.16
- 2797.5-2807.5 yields 7.18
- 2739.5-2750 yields 7.46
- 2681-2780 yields 7.29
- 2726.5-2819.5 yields 7.32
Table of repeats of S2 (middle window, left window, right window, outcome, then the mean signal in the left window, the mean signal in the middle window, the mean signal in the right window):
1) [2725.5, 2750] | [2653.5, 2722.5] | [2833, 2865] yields -0.06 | 7.12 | 7.35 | 6.51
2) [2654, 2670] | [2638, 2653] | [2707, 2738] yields 0.03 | 7.21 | 7.01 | 7.26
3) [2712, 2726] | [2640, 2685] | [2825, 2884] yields -0.09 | 7.1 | 7.34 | 5.93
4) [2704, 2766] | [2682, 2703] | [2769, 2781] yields -0.04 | 7.12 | 7.38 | 7.16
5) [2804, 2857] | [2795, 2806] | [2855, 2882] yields -0.22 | 7.12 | 7.23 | 4.49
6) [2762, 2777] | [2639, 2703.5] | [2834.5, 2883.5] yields -0.14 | 7.1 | 7.22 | 5.63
